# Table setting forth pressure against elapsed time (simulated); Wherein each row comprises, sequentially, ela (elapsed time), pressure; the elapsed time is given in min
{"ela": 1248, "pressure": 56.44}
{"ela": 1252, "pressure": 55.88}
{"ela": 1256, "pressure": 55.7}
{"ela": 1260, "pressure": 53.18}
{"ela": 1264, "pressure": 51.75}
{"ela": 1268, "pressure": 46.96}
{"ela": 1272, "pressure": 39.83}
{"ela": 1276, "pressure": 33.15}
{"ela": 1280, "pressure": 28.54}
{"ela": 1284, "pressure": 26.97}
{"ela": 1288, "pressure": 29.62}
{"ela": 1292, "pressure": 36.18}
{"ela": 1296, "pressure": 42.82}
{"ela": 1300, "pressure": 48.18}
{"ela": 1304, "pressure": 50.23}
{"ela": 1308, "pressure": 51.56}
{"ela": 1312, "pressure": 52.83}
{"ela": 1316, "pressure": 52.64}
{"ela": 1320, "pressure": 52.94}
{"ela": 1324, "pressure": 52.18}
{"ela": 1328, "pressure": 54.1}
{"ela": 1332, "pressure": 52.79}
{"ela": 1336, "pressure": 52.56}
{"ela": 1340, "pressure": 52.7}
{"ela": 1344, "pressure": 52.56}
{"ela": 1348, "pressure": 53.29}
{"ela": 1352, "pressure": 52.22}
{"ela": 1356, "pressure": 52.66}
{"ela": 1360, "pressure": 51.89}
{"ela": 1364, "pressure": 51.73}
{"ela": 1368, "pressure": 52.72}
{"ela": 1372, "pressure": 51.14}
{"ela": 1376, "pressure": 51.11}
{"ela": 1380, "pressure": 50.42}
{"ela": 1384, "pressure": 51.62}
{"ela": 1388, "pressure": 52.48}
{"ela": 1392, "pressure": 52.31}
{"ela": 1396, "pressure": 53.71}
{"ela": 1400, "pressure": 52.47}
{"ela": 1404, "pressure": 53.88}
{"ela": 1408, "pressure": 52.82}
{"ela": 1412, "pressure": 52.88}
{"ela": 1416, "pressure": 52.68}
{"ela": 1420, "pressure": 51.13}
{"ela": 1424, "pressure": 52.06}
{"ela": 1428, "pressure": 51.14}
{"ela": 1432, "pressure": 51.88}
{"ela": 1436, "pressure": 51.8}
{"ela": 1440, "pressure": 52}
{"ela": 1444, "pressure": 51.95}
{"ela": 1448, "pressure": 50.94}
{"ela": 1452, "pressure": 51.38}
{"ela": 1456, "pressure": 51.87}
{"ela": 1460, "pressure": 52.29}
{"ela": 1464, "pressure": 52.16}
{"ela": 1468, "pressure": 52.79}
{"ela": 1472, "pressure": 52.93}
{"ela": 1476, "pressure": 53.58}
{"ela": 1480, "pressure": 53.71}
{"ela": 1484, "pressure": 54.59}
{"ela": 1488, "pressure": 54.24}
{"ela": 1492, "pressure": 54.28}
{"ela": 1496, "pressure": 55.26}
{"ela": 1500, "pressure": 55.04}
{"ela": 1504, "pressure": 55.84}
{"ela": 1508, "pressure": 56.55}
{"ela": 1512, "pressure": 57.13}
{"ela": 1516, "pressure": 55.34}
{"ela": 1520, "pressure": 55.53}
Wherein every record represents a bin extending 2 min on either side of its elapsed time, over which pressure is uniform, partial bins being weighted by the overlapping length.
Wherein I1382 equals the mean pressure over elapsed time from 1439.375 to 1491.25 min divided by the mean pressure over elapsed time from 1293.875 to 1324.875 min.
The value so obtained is 1.0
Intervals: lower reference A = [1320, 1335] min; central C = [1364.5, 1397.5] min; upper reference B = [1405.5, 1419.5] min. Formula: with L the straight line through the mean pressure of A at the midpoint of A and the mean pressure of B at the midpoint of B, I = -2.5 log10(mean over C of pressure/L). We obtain 0.018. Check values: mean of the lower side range 53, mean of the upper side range 52.7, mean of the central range 51.9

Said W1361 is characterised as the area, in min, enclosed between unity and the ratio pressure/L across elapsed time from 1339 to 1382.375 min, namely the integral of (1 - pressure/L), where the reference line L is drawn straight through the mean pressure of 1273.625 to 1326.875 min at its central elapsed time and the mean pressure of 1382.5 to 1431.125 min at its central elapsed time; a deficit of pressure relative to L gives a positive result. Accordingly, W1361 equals -3.3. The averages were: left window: 43.1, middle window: 52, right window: 52.4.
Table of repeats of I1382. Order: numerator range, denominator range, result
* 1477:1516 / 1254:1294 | 1.37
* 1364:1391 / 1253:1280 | 1.13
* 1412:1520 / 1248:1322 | 1.18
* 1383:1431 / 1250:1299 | 1.25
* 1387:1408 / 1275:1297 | 1.63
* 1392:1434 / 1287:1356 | 1.05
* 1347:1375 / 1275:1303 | 1.46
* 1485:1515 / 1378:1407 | 1.06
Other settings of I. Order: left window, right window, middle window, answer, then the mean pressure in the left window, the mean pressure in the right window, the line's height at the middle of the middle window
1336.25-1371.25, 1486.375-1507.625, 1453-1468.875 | 0.05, 52.4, 55.1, 54.4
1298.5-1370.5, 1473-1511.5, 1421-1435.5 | 0.04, 52.2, 54.8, 53.8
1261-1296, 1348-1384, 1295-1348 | -0.16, 37.5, 51.8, 44.5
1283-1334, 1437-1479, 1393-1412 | -0.06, 46.8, 52.2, 50.2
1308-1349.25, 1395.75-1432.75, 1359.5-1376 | 0.02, 52.8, 52.4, 52.6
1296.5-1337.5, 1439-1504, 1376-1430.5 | 0.01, 51.7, 53.2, 52.5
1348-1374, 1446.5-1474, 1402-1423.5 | -0.01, 52.2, 52.1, 52.1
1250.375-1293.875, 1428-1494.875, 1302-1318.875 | -0.18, 41.5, 52.6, 43.8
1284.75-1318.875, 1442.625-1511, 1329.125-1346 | -0.13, 45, 53.6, 46.8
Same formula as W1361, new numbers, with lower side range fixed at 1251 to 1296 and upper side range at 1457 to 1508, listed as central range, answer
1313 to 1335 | -4.2 min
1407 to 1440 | -1.1 min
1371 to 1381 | -0.7 min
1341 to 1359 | -2.6 min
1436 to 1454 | 0.0 min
